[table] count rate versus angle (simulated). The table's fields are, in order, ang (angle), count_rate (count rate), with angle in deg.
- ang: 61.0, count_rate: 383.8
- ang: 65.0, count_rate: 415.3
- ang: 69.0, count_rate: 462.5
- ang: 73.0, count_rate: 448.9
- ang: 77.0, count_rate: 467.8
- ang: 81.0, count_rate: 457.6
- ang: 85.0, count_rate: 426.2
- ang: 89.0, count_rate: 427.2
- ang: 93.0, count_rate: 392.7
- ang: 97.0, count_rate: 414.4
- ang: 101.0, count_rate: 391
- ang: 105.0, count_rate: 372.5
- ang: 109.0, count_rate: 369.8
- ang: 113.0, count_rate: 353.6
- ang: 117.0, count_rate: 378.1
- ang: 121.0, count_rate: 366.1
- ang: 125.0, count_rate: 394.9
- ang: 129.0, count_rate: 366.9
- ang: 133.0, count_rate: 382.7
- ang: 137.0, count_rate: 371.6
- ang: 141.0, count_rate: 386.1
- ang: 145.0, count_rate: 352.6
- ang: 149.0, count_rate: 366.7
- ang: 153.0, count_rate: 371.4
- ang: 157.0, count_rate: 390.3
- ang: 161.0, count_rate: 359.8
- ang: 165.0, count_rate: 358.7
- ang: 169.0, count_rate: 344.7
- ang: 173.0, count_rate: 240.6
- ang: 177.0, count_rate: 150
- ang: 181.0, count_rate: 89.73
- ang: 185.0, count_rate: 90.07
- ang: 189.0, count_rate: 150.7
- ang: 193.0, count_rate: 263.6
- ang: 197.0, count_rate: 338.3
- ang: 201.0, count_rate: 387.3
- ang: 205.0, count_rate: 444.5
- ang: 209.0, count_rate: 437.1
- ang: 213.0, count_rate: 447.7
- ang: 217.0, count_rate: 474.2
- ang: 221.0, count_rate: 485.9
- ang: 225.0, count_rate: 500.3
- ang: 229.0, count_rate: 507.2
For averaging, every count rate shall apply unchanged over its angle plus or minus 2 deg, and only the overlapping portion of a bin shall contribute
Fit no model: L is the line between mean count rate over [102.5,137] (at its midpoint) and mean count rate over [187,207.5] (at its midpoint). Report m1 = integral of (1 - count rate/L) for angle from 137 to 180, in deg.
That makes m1 2.4 deg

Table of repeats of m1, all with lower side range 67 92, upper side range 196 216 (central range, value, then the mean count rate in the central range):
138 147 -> 1.30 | 370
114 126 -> 1.67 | 376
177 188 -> 8.23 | 106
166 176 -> 3.31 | 285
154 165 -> 1.45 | 372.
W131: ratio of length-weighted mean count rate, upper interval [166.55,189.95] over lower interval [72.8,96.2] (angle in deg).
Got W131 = 0.4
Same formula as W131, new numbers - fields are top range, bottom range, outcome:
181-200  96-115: 0.55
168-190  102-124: 0.46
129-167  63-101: 0.86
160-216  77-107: 0.71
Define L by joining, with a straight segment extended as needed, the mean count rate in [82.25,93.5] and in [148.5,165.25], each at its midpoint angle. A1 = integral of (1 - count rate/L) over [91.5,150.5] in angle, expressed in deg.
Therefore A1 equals 2.91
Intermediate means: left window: 421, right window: 371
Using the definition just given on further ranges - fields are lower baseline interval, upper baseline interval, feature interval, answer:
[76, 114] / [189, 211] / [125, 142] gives 0.4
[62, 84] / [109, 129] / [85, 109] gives 0.5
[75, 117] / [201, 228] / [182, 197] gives 8.8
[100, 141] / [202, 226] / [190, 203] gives 3.8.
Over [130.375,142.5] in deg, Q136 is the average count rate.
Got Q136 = 379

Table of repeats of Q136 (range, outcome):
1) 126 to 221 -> 333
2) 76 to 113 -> 409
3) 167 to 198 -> 204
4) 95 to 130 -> 379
